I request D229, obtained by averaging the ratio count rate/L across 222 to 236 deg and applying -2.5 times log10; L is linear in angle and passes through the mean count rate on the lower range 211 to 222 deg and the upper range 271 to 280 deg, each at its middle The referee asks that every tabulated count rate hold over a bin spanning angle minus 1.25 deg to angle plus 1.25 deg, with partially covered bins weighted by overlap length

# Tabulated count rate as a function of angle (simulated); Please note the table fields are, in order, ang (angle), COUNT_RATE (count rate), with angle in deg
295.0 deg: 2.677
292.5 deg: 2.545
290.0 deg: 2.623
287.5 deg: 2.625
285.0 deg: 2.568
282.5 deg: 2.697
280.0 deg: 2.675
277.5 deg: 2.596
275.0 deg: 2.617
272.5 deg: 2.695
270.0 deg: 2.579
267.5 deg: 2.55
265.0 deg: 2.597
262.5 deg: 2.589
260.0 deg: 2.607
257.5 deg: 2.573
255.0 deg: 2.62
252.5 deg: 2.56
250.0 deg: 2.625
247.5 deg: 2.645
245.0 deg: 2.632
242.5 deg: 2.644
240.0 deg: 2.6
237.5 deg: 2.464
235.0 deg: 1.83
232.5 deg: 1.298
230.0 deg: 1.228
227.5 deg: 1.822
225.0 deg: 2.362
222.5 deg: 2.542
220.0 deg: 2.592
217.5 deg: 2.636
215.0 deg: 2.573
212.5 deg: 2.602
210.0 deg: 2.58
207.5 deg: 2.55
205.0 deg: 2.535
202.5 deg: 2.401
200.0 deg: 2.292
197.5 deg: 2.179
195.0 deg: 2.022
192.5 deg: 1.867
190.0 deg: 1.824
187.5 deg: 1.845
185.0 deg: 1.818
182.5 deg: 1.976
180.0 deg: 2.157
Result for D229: 0.395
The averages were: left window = 2.6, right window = 2.64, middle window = 1.81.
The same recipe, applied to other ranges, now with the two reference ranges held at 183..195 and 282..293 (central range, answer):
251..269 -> -0.08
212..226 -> -0.22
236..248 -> -0.14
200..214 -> -0.25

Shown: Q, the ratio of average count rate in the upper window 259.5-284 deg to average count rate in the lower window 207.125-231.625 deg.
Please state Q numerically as 1.13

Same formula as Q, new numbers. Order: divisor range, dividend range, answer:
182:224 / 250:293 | 1.14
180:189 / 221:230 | 1.10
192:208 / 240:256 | 1.15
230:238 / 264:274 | 1.53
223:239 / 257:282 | 1.39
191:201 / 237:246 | 1.25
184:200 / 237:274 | 1.33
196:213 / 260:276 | 1.07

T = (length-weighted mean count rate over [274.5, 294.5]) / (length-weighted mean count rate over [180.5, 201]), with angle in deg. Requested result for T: 1.32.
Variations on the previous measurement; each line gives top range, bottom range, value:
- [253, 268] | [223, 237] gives 1.44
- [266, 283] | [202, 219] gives 1.03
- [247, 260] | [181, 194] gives 1.39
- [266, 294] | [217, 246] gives 1.19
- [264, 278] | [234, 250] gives 1.05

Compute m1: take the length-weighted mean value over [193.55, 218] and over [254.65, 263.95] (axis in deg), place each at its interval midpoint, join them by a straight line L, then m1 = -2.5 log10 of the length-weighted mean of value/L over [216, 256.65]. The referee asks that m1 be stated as 0.09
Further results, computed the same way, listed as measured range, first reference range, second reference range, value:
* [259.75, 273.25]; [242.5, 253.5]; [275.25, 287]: 0.01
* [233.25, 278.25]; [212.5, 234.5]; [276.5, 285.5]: -0.05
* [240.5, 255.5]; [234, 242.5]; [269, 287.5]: -0.08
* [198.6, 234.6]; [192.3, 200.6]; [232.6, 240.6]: -0.08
